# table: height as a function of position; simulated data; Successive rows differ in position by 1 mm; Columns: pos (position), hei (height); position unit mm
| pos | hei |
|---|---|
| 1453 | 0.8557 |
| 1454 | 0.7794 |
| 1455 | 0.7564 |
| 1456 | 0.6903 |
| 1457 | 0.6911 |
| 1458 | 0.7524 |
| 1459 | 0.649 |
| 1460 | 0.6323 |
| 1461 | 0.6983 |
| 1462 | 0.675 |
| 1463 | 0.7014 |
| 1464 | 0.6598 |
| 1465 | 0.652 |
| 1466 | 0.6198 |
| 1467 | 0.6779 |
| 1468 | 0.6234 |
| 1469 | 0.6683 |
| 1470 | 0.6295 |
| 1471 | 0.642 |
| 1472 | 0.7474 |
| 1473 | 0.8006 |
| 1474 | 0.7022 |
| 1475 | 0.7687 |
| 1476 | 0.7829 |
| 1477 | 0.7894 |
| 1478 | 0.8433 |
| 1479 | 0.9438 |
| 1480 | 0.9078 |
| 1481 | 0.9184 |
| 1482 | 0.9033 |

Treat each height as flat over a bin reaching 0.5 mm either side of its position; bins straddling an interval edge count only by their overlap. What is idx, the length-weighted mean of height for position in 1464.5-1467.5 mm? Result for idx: 0.65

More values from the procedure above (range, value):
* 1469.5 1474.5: 0.704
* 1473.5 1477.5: 0.761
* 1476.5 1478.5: 0.816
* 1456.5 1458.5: 0.722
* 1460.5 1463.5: 0.692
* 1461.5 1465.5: 0.672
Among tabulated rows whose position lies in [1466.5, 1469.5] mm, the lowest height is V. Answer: 0.6234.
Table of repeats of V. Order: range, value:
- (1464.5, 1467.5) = 0.6198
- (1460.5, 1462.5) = 0.675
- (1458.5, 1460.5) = 0.6323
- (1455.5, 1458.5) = 0.6903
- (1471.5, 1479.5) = 0.7022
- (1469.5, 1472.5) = 0.6295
